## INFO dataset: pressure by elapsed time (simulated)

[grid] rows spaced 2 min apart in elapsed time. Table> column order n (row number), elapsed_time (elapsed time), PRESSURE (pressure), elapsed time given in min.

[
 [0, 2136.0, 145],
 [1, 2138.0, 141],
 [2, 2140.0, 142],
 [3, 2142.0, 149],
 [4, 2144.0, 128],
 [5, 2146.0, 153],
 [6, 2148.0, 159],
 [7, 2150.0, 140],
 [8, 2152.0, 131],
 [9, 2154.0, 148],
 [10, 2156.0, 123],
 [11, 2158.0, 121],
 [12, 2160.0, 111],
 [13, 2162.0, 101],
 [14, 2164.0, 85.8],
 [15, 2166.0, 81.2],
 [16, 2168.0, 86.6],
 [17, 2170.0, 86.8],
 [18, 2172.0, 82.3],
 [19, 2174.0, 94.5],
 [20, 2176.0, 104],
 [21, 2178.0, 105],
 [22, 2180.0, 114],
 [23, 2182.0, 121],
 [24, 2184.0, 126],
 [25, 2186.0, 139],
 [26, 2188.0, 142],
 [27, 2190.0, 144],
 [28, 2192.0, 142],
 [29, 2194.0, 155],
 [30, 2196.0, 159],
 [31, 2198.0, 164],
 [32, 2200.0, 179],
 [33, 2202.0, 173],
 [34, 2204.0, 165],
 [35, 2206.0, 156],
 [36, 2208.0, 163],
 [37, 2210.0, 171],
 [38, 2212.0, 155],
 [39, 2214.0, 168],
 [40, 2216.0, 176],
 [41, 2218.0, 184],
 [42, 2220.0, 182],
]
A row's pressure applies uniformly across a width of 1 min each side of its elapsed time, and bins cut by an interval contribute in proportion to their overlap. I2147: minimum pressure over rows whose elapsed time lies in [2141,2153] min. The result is 128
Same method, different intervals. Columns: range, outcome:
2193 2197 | 155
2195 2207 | 156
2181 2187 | 121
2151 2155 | 131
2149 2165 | 85.8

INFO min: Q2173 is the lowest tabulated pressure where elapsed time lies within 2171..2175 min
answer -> 82.3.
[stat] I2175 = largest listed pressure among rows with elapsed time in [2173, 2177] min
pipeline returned 104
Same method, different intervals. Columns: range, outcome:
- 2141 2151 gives 159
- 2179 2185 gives 126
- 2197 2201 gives 179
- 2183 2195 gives 155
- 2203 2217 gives 176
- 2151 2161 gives 148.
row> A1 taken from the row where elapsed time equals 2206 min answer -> 156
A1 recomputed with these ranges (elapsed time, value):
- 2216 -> 176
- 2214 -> 168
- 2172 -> 82.3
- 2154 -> 148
